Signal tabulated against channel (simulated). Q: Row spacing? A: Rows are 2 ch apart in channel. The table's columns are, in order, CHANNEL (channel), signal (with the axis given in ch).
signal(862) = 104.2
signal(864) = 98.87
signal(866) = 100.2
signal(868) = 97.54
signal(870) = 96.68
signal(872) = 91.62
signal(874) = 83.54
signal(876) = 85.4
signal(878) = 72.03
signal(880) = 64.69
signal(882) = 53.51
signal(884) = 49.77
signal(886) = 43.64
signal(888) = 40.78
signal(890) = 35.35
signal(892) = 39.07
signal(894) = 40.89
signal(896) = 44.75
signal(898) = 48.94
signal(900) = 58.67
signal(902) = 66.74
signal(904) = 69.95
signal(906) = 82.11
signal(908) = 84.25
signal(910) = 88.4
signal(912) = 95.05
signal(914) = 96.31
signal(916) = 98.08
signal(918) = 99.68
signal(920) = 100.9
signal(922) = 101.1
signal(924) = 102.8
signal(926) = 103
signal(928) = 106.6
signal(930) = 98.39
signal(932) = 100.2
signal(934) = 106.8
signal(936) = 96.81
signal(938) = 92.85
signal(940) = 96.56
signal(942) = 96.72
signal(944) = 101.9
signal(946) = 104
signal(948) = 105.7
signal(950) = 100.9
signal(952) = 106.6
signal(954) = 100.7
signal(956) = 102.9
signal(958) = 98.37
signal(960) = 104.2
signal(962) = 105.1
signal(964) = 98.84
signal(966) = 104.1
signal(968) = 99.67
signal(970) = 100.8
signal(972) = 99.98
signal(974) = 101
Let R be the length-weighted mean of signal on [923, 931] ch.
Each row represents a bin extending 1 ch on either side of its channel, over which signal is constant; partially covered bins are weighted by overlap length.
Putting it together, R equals 103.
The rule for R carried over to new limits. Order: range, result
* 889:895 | 38.4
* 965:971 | 102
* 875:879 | 78.7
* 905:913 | 87.5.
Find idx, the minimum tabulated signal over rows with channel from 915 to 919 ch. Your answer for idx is 98.08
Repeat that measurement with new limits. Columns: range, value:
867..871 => 96.68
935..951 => 92.85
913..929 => 96.31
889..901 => 35.35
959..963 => 104.2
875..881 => 64.69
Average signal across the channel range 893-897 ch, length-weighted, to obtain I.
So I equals 42.8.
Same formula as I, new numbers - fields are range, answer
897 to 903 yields 58.1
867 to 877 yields 91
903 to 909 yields 78.8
